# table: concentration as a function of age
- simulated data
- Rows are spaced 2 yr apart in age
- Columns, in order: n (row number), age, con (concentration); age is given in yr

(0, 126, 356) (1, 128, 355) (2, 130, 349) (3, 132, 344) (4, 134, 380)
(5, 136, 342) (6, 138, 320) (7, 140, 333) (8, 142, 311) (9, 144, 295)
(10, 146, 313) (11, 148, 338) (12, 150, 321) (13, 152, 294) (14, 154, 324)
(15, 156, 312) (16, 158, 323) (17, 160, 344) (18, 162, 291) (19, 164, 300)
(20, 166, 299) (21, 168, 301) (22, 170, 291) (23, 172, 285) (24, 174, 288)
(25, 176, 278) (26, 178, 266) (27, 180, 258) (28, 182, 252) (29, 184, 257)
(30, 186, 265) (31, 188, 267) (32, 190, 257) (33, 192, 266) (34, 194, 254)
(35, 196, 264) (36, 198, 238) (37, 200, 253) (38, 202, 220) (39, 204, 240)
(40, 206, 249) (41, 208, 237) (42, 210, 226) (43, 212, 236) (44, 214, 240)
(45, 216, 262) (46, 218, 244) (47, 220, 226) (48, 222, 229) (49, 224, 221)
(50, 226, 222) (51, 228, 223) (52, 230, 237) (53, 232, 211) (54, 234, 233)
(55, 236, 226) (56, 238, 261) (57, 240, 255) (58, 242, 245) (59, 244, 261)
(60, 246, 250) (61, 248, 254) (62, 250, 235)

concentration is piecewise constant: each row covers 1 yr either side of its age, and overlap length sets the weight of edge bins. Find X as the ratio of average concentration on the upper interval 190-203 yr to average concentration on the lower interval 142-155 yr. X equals 0.8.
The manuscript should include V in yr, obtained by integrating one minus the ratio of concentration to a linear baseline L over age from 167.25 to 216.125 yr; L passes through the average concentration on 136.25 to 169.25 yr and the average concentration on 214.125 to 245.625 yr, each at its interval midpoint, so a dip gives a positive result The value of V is 3.2 yr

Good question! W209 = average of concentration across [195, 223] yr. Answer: 240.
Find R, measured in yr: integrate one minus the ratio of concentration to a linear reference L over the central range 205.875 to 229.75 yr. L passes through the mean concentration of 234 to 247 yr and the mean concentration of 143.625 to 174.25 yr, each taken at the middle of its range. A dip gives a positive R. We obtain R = 2.78 yr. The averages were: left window 308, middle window 234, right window 248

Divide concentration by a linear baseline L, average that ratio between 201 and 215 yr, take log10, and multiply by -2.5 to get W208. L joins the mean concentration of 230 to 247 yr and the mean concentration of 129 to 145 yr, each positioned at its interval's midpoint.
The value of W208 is 0.15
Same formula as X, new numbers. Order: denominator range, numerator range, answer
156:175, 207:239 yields 0.77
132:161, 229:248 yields 0.75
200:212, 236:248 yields 1.07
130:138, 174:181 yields 0.77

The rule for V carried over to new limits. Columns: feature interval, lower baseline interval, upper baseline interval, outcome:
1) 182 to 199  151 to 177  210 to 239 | 0.9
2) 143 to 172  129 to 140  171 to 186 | -0.4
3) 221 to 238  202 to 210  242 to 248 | 1.4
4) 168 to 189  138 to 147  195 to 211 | -0.1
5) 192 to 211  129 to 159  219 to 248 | 1.8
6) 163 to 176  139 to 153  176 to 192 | -0.5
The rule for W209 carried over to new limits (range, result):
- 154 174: 305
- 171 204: 260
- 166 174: 293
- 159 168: 308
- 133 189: 302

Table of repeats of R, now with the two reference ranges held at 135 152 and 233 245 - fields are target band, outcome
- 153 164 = -0.3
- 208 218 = 1.0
